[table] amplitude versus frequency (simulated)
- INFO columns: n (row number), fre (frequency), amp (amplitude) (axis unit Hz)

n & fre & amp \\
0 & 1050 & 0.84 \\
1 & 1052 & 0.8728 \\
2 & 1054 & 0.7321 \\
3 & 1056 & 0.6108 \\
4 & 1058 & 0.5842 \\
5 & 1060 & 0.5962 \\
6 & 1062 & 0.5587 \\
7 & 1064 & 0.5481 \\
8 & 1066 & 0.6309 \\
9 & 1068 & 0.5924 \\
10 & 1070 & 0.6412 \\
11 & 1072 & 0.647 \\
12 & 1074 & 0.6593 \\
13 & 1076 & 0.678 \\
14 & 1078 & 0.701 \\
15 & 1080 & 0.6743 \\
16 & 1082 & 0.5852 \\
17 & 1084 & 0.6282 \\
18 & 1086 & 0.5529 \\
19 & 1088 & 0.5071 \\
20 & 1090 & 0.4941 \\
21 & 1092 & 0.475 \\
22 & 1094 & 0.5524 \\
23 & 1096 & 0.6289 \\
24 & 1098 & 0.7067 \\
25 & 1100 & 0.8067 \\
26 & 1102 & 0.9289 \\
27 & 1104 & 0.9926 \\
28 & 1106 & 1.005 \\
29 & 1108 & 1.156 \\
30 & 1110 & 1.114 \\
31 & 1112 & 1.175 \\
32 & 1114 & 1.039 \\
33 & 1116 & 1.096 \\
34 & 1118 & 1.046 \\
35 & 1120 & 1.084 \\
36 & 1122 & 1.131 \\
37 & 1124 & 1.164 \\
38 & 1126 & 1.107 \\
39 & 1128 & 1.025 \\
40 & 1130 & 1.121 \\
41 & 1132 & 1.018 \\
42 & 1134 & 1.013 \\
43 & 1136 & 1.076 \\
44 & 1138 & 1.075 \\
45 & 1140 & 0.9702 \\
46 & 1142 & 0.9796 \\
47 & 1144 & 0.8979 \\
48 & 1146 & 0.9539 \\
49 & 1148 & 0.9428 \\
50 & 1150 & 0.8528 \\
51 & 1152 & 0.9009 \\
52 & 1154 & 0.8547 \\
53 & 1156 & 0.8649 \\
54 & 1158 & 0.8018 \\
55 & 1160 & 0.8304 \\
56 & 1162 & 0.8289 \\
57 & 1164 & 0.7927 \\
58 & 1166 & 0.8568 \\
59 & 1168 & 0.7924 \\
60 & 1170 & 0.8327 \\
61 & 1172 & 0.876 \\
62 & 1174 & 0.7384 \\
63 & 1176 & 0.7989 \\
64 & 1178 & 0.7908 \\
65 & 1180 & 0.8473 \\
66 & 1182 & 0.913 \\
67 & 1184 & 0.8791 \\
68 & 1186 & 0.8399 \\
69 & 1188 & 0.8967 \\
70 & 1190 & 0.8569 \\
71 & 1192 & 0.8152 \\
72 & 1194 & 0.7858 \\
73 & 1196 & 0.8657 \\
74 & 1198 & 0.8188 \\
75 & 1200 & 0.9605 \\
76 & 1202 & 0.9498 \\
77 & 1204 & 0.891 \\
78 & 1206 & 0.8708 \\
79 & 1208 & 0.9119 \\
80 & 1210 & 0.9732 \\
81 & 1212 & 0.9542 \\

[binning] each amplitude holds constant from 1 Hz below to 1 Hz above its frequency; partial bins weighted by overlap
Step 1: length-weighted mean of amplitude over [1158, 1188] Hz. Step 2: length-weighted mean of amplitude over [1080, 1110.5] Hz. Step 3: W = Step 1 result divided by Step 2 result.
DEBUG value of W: 1.13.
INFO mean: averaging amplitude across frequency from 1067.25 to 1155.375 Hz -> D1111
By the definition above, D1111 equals 0.87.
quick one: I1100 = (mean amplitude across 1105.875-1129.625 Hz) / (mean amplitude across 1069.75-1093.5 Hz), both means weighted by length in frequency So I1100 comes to 1.8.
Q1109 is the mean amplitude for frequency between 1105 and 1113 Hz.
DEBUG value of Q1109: 1.11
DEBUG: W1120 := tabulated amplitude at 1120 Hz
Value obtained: 1.084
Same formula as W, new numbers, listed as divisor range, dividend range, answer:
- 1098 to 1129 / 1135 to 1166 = 0.87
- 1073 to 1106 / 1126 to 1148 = 1.51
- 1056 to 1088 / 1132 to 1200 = 1.43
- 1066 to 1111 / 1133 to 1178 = 1.24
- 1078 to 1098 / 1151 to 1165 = 1.45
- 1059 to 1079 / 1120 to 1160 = 1.58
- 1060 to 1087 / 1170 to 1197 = 1.35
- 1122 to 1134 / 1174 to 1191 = 0.78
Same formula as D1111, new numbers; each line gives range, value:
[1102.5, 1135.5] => 1.08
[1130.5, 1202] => 0.883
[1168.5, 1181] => 0.813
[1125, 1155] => 0.986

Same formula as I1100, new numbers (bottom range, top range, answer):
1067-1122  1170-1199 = 1.06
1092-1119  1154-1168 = 0.90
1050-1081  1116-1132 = 1.67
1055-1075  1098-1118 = 1.68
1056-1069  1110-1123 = 1.87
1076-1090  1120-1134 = 1.80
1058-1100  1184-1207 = 1.43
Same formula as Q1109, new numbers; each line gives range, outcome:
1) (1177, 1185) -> 0.858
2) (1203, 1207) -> 0.881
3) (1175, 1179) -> 0.795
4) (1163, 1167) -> 0.825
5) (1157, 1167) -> 0.822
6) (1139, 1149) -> 0.949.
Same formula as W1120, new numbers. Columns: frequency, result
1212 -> 0.9542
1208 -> 0.9119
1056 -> 0.6108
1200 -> 0.9605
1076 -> 0.678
